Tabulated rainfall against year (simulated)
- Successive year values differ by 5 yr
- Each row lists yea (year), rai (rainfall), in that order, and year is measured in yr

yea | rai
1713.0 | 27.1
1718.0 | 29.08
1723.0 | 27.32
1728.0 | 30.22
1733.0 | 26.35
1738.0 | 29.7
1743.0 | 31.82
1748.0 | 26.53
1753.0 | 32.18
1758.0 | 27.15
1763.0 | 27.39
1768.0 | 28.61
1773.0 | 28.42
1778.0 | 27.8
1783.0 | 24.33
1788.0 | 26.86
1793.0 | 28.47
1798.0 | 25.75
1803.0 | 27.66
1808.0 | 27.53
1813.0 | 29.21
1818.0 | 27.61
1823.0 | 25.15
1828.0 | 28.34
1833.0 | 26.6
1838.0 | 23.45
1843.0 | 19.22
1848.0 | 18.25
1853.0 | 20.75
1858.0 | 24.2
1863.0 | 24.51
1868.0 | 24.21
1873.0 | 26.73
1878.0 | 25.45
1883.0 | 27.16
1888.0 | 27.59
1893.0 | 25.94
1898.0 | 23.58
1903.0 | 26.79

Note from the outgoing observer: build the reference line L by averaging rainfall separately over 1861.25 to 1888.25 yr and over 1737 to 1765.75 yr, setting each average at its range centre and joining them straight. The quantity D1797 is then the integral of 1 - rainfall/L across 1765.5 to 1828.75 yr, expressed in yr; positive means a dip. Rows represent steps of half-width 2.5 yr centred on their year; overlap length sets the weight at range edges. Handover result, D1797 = 1.2 yr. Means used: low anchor 29.1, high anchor 25.8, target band 27.3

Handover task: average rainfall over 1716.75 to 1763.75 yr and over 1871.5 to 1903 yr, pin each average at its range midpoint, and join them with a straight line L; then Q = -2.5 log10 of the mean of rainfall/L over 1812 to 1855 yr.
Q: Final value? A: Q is 0.13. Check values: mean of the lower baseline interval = 28.8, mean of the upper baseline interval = 26.1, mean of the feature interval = 24.2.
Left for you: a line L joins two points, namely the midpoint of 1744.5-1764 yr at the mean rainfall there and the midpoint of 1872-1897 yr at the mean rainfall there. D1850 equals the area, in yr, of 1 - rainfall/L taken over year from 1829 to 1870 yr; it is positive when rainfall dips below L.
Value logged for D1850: 6.3 yr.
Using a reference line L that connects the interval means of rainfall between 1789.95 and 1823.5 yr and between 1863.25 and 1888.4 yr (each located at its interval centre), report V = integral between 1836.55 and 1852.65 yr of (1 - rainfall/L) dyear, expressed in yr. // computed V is 3.92 yr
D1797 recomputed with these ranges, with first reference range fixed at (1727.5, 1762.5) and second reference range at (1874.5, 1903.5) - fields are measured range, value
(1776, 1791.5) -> 0.97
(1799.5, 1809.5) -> 0.13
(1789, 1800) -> 0.33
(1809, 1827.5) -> 0.03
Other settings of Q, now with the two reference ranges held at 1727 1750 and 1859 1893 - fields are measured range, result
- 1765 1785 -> 0.03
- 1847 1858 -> 0.26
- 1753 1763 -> 0.00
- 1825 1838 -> 0.01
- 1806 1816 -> -0.04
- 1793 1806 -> 0.02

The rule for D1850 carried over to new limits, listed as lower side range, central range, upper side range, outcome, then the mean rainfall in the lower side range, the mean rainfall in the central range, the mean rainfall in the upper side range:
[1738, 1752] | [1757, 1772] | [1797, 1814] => 0.56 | 29.6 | 27.8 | 27.5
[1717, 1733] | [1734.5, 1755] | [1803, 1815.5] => -1.02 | 28.5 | 29.8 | 28.2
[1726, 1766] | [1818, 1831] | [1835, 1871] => -1.58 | 28.9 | 26.9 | 22.2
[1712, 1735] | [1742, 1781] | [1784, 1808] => -1.43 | 28.1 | 28.6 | 27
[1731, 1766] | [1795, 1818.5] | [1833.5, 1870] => -2.32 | 28.8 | 27.6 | 22.3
